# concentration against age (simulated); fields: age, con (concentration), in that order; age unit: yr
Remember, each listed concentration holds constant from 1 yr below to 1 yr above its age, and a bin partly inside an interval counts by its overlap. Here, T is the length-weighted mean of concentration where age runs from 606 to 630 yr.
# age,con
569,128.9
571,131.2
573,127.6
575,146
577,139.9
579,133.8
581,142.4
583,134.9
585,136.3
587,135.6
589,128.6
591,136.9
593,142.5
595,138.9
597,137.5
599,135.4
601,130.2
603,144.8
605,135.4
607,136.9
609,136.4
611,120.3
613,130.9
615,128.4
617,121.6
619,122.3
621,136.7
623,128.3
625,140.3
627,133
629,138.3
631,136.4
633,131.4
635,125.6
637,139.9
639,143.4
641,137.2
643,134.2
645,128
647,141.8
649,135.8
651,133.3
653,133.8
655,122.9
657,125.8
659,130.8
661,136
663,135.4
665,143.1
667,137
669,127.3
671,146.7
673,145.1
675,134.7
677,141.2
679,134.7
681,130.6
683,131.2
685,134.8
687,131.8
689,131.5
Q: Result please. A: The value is 131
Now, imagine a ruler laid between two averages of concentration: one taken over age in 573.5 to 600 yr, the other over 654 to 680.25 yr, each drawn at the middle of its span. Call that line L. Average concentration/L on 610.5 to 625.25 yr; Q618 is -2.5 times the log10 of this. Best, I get 0.07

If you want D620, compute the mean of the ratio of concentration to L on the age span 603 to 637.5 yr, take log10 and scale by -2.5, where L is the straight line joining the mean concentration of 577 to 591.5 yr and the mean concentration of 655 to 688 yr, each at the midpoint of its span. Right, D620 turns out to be 0.027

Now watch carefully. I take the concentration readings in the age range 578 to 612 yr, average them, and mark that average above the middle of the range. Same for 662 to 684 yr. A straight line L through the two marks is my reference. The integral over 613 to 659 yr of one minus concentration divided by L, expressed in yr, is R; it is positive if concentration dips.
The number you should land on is 1.3 yr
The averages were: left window 136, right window 137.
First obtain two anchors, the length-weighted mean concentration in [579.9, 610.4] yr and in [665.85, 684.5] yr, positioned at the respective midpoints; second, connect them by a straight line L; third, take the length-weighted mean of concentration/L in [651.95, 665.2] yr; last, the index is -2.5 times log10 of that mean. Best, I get 0.04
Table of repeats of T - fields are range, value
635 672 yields 135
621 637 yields 134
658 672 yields 137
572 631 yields 135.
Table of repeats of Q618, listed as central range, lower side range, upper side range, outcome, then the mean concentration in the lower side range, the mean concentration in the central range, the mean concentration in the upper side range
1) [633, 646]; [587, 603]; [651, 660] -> -0.03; 136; 134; 129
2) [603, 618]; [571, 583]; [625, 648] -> 0.04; 137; 131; 136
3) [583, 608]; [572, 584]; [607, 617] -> -0.03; 137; 137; 129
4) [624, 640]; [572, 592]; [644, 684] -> -0.01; 136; 136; 135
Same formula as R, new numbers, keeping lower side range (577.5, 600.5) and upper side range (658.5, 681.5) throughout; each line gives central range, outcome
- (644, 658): 0.5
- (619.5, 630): 0.2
